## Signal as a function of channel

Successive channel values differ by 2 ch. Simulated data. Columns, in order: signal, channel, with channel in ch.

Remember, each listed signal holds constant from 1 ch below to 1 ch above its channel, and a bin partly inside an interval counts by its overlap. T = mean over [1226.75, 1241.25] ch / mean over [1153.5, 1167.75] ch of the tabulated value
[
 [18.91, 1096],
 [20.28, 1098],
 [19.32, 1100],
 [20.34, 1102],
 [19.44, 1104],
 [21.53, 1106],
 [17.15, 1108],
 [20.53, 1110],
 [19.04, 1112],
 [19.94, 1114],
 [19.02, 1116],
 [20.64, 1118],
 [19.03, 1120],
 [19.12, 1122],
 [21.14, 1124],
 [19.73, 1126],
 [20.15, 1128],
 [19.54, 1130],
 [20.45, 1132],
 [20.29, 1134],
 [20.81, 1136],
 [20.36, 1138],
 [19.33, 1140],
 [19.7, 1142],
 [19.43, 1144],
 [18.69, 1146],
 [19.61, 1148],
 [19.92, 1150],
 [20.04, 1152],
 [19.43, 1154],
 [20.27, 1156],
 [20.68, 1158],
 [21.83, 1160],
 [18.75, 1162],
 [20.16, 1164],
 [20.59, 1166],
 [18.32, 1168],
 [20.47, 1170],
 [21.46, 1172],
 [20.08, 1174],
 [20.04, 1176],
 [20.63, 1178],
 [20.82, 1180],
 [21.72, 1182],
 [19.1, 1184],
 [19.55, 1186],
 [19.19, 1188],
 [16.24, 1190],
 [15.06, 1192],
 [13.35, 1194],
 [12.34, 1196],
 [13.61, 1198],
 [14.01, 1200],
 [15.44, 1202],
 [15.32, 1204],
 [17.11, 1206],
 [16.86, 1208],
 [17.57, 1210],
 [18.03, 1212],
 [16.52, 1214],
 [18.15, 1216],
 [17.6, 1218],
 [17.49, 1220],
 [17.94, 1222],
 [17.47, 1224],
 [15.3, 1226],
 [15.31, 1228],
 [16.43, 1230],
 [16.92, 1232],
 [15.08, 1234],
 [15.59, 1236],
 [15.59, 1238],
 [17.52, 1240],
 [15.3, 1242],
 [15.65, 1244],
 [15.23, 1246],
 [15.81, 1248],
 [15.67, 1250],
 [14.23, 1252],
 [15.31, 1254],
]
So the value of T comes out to 0.8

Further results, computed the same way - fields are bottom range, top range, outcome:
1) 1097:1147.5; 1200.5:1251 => 0.83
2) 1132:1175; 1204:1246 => 0.83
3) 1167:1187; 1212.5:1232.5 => 0.84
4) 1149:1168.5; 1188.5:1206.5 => 0.74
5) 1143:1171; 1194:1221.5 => 0.81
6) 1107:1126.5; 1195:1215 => 0.80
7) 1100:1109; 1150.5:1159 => 1.03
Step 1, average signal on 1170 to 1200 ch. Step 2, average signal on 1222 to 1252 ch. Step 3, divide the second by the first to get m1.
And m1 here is 0.88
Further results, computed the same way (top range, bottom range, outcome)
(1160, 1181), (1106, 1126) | 1.03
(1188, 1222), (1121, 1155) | 0.81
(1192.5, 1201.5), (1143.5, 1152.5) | 0.69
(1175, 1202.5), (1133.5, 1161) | 0.86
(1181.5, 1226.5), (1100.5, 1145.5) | 0.84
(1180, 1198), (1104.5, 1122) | 0.87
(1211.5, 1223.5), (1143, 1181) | 0.88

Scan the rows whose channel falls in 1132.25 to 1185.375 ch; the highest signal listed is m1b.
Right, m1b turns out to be 21.83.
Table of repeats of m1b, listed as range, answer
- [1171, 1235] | 21.72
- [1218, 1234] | 17.94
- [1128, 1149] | 20.81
